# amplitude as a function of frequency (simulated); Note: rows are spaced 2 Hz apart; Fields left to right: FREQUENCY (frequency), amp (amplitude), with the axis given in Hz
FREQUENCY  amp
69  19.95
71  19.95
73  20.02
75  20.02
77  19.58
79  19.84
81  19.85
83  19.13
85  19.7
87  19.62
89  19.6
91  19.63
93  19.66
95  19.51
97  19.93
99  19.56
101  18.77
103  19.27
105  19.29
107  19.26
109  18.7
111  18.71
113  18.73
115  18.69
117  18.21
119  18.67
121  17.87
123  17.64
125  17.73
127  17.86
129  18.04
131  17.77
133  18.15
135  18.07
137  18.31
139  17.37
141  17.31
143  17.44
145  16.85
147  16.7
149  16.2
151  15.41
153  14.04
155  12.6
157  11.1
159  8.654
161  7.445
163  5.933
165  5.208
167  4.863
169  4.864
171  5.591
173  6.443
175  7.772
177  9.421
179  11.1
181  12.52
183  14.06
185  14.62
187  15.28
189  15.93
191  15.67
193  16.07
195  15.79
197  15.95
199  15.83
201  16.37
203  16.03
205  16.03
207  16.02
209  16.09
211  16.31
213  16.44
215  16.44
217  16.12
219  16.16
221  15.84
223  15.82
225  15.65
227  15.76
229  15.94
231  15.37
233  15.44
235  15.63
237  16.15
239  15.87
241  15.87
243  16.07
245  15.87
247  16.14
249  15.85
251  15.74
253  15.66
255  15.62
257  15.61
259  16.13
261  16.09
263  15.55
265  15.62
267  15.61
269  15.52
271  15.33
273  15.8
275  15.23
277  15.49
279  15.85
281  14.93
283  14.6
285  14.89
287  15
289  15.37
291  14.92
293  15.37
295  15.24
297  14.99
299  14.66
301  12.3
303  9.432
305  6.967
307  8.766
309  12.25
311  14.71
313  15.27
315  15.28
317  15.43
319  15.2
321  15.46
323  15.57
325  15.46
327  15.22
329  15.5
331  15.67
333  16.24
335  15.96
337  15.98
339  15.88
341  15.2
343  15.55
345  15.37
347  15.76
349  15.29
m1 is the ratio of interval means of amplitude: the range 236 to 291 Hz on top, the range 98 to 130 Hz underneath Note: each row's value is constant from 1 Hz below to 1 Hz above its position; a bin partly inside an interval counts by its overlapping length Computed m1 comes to 0.8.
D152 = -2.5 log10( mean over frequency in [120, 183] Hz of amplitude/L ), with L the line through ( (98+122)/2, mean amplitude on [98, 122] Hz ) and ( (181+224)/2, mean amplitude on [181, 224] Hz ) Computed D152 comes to 0.32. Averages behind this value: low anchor 18.8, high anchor 15.8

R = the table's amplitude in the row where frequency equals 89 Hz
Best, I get 19.6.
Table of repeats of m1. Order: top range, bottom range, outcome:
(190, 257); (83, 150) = 0.86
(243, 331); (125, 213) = 1.07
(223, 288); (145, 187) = 1.49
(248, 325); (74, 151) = 0.79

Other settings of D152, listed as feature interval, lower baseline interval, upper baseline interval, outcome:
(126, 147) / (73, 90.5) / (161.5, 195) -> -0.22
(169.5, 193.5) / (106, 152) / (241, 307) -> 0.38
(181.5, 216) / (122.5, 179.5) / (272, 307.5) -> -0.19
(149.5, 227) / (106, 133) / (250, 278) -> 0.29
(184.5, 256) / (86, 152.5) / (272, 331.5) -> 0.01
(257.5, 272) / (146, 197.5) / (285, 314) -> -0.22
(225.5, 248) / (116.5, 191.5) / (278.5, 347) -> -0.13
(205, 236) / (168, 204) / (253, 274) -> -0.14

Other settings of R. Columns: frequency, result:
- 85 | 19.7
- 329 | 15.5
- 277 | 15.49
